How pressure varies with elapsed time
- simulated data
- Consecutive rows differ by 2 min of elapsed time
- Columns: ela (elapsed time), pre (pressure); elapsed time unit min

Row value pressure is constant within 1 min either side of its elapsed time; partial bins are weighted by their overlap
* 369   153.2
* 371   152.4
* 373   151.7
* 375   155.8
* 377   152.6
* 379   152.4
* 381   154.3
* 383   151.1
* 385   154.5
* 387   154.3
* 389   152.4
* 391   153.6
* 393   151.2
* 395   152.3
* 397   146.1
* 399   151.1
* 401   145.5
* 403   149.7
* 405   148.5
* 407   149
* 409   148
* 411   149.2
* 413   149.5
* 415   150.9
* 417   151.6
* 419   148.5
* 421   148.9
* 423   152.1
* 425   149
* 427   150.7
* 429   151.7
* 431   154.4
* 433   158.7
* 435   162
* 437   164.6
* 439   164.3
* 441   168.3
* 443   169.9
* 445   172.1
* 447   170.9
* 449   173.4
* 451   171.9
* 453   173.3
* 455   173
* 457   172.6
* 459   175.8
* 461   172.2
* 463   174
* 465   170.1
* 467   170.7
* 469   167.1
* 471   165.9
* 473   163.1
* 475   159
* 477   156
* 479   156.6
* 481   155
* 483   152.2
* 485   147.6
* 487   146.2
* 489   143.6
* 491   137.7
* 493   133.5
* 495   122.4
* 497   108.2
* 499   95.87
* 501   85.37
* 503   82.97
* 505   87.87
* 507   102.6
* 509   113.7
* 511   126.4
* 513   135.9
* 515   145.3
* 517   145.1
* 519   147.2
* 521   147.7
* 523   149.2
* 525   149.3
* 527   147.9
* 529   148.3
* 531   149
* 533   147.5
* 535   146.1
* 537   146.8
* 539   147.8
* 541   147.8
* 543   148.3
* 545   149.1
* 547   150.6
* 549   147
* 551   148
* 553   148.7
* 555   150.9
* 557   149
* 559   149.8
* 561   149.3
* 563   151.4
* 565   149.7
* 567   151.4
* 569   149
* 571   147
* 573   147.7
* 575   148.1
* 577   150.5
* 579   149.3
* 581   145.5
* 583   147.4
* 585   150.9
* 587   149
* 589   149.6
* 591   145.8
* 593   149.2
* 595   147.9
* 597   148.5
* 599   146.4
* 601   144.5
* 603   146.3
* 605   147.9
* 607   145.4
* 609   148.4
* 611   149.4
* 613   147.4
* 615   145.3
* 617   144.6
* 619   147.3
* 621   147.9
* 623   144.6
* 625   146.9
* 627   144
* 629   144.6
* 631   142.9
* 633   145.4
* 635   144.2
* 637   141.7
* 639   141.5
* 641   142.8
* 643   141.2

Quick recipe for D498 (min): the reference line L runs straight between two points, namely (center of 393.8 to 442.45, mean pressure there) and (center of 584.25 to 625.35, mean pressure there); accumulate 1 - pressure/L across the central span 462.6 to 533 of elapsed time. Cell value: 5.2 min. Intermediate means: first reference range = 153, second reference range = 147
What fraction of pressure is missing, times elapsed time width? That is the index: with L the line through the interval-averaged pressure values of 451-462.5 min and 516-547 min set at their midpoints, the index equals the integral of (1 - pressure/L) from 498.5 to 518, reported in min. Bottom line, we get 5.4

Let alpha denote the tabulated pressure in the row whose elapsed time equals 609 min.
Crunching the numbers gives 148.4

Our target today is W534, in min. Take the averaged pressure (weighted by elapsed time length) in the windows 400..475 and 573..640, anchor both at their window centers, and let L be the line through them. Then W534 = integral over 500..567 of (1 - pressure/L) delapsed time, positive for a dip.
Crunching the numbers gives 5.8 min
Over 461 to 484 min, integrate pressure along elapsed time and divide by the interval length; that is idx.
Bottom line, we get 163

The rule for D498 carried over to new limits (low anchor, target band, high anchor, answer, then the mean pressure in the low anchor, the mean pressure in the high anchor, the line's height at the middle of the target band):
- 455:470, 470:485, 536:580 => 1.0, 172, 149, 168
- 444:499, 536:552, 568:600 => 0.4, 158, 148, 152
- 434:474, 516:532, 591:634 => 1.2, 170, 146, 159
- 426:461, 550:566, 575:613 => 0.3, 166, 148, 152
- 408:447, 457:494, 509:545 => -1.9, 156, 145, 151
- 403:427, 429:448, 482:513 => -3.1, 150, 120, 141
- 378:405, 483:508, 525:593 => 5.4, 151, 149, 150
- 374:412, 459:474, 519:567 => -2.0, 151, 149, 150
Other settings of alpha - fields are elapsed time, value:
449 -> 173.4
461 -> 172.2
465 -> 170.1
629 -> 144.6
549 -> 147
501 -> 85.37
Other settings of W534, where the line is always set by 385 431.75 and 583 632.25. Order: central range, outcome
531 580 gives -0.33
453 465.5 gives -1.97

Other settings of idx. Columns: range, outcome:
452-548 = 145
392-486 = 159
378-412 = 151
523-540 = 148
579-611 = 148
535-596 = 149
